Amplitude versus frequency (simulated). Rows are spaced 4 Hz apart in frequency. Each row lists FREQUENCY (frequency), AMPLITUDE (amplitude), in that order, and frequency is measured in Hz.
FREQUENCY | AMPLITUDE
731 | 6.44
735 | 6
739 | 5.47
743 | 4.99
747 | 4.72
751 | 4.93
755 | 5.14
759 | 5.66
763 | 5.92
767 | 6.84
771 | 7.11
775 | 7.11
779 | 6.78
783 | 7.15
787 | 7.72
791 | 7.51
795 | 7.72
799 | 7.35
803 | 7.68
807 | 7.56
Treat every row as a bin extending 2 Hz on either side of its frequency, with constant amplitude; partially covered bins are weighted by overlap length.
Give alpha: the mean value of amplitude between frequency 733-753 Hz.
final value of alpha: 5.22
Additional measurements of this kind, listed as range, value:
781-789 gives 7.44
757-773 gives 6.38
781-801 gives 7.49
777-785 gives 6.96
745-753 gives 4.82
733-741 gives 5.73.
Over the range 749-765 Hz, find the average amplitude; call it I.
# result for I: 5.41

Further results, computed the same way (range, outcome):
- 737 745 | 5.23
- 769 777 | 7.11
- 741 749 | 4.86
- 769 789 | 7.17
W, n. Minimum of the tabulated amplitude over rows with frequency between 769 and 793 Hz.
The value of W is 6.78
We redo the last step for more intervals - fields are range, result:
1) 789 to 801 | 7.35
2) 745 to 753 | 4.72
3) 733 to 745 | 4.99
